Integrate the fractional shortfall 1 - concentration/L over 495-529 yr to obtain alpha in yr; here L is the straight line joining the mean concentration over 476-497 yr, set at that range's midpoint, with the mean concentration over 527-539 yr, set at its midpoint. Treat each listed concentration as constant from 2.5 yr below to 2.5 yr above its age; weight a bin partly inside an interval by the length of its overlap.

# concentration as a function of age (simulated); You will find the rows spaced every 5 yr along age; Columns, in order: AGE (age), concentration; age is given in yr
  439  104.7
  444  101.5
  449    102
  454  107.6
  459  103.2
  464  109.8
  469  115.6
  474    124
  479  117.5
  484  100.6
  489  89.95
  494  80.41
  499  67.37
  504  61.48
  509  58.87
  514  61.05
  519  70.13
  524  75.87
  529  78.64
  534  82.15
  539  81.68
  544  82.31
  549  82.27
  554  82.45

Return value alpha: 7.9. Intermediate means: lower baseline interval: 97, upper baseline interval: 80.7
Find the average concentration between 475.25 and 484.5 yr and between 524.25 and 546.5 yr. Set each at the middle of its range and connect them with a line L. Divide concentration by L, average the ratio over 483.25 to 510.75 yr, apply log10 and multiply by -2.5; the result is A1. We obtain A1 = 0.35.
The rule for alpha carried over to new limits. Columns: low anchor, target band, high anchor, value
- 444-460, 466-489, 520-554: -3.5 yr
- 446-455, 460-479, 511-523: -4.6 yr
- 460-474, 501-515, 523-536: 4.7 yr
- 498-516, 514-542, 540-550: -1.2 yr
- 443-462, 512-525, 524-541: 2.4 yr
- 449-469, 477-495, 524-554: 0.1 yr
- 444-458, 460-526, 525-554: 4.5 yr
